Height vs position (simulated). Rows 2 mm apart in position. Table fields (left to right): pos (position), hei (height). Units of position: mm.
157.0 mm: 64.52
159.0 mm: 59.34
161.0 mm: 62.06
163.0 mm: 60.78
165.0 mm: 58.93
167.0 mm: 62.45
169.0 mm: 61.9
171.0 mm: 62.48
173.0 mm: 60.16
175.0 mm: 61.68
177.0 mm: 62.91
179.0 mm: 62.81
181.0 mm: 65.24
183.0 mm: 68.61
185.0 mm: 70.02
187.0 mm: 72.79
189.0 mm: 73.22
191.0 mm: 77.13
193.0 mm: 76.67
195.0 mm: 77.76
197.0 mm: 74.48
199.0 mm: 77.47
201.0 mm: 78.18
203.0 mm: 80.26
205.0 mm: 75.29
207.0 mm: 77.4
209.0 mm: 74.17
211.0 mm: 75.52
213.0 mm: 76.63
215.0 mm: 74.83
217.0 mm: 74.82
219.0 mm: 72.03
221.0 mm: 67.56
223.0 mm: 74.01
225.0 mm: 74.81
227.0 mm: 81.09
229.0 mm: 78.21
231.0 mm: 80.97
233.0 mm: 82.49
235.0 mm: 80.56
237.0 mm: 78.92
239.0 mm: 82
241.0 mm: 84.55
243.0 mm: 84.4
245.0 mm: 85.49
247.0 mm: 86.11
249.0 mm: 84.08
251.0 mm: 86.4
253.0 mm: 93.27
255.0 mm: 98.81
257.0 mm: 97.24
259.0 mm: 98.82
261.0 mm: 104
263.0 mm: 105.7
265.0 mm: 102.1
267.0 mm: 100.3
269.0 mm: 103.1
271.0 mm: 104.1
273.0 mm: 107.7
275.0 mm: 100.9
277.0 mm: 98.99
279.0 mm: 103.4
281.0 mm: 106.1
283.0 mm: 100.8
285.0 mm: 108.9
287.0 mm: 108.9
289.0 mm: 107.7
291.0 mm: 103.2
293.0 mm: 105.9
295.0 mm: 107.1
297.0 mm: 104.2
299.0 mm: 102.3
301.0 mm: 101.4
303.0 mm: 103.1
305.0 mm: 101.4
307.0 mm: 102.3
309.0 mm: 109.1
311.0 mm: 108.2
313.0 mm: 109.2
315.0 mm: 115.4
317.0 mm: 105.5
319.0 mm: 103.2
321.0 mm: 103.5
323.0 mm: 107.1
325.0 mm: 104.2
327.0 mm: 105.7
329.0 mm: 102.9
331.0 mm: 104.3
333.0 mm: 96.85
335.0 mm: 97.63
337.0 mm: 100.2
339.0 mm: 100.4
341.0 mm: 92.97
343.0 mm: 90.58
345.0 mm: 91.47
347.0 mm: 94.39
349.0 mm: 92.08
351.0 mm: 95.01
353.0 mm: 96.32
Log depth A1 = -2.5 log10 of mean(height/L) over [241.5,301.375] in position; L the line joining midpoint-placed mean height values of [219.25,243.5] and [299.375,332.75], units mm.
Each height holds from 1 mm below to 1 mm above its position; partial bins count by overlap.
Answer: -0.10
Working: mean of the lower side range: 78.8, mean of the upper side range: 105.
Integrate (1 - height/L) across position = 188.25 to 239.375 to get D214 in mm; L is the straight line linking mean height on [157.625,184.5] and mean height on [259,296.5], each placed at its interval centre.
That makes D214 1.4 mm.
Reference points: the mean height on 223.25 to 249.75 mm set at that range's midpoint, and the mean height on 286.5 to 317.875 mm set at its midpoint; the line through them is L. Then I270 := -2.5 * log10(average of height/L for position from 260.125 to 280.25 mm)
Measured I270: -0.10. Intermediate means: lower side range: 81.6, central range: 103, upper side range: 106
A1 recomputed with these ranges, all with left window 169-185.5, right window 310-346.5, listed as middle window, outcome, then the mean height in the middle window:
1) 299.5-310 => -0.08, 103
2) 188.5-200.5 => -0.12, 76.3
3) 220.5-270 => -0.09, 88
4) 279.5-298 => -0.15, 106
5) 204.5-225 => -0.01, 74.2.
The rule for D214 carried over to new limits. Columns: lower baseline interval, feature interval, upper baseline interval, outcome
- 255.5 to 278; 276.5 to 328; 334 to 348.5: -3.42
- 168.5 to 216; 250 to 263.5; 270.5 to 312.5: -0.62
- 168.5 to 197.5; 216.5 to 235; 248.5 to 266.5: 1.85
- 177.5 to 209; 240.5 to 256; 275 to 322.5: 0.36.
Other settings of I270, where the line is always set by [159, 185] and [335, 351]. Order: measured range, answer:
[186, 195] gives -0.14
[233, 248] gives -0.10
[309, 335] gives -0.16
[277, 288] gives -0.25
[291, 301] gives -0.21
